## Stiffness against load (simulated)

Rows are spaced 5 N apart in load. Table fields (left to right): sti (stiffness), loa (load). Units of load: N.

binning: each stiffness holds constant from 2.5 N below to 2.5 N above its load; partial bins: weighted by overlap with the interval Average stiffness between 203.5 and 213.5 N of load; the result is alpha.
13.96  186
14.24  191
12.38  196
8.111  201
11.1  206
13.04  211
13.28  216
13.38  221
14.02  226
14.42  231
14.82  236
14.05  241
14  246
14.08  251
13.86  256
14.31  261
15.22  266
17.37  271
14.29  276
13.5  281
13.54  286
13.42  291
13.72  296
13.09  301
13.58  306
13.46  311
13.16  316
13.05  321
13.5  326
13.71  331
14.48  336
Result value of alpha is 12.1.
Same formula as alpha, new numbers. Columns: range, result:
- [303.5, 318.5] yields 13.4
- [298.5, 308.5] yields 13.3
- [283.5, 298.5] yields 13.6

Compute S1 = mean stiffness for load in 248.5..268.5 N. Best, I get 14.4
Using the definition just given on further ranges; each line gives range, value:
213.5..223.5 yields 13.3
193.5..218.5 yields 11.6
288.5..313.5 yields 13.5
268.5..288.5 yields 14.7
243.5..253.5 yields 14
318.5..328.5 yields 13.3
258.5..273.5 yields 15.6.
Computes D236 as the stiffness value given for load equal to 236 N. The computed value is 14.82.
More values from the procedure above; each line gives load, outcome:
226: 14.02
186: 13.96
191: 14.24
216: 13.28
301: 13.09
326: 13.5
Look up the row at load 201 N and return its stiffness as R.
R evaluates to 8.111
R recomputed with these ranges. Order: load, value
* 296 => 13.72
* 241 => 14.05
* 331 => 13.71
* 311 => 13.46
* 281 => 13.5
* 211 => 13.04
